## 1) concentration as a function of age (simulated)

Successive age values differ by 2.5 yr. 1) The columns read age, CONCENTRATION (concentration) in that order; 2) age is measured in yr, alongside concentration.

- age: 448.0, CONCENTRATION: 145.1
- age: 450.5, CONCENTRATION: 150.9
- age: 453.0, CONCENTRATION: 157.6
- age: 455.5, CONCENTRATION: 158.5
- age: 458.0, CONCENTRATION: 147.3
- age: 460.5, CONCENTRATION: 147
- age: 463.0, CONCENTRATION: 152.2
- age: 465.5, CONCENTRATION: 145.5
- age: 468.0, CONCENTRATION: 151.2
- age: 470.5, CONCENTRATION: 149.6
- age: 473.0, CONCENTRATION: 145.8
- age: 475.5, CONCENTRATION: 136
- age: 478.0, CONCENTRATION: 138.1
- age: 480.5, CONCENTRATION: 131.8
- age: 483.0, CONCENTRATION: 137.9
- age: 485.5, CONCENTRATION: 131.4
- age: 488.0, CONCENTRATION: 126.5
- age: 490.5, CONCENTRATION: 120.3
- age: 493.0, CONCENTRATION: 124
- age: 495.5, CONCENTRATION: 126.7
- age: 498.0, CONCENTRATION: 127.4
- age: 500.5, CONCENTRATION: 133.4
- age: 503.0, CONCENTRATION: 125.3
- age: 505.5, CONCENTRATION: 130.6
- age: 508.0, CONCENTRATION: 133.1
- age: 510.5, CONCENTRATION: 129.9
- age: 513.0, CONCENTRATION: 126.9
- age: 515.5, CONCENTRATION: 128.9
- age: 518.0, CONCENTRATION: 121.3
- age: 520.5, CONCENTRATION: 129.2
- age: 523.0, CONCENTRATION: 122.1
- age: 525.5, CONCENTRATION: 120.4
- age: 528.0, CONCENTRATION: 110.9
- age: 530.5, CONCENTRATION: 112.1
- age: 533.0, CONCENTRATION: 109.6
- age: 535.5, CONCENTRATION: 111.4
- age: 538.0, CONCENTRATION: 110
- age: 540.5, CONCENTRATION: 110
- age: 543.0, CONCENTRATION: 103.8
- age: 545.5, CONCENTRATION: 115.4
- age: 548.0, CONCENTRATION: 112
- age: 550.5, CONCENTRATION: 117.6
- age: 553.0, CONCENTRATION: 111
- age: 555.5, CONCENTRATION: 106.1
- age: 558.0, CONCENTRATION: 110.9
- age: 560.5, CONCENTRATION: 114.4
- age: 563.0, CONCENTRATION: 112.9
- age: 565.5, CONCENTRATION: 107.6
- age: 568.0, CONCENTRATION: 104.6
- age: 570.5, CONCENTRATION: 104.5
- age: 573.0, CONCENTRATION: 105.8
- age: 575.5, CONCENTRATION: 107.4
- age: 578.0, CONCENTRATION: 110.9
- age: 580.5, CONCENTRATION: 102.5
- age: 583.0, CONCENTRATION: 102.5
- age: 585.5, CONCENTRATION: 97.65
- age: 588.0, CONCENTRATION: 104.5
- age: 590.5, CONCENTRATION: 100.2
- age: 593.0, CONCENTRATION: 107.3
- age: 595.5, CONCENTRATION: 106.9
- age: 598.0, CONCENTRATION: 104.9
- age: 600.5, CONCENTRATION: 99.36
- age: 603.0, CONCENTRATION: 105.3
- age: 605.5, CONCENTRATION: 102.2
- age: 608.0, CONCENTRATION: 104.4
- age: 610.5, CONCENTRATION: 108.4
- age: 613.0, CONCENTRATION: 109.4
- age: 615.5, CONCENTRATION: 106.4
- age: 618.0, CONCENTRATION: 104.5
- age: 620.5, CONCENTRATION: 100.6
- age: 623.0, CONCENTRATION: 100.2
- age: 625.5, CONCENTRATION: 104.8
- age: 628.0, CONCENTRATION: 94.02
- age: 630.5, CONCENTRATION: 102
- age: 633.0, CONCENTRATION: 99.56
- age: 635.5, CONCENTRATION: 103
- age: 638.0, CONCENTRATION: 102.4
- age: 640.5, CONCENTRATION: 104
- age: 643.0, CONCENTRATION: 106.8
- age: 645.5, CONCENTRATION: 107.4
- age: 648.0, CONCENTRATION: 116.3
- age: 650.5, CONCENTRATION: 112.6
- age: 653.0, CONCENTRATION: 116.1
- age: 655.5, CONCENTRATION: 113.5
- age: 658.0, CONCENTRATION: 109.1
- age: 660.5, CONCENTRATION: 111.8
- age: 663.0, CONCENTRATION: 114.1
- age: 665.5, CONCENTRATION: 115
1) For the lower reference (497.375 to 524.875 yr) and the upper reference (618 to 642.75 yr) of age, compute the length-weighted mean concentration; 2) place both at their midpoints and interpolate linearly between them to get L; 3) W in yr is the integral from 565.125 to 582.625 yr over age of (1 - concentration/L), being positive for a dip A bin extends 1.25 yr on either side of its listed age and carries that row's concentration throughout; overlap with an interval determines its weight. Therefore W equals 1.2 yr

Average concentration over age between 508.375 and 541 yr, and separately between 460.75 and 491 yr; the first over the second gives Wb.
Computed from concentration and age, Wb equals 0.85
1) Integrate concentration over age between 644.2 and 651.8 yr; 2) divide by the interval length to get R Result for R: 112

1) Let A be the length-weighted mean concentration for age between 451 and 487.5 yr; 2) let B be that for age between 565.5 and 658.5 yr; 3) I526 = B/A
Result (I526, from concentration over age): 0.73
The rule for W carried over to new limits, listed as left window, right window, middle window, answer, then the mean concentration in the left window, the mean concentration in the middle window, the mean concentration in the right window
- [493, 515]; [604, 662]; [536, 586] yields 4.3 yr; 129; 109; 106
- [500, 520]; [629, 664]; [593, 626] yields 2.7 yr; 129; 105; 108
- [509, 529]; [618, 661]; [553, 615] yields 4.5 yr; 124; 106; 106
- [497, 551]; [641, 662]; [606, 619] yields 0.9 yr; 120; 106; 111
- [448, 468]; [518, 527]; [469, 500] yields 1.4 yr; 151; 133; 123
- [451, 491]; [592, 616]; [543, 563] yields 1.3 yr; 143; 112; 105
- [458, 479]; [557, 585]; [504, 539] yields 1.3 yr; 146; 121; 107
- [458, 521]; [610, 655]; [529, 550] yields 2.3 yr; 134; 111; 106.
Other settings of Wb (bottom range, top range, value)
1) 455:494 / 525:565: 0.80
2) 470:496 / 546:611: 0.80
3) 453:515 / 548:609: 0.78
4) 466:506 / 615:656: 0.79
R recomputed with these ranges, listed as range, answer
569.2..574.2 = 105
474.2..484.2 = 136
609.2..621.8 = 106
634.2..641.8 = 103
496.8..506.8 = 129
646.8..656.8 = 115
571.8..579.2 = 108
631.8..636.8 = 101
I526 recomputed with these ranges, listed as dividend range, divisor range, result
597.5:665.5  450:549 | 0.82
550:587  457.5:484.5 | 0.75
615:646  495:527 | 0.81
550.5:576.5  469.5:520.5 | 0.83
